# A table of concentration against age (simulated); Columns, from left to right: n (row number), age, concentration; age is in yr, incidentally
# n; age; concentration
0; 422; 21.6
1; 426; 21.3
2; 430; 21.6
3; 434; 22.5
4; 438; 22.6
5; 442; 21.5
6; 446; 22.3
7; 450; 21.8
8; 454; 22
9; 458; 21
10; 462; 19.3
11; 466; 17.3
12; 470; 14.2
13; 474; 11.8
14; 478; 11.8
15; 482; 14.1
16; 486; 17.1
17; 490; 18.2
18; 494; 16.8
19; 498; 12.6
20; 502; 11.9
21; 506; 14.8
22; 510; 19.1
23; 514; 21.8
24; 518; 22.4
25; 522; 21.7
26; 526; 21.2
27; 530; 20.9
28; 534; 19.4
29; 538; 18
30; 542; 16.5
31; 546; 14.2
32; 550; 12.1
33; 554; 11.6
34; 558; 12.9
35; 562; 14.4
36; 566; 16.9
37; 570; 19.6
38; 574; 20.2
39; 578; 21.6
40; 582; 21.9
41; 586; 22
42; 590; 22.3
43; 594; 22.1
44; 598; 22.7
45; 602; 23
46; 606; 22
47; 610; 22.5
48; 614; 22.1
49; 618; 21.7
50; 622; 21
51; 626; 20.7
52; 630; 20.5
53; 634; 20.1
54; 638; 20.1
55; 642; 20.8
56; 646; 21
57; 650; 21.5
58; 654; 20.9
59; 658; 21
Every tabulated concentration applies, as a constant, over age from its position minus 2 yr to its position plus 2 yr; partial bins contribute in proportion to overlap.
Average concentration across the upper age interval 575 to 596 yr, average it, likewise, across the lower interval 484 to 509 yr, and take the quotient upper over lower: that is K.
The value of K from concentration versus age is 1.4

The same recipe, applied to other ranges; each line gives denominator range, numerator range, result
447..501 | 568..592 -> 1.27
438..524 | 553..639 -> 1.13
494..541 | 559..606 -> 1.11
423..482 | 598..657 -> 1.11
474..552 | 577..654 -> 1.27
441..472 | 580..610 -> 1.12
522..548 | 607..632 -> 1.15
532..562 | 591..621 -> 1.49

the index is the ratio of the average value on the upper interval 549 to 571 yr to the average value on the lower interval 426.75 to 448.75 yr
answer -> 0.66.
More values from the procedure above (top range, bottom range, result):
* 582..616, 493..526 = 1.25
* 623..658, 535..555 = 1.39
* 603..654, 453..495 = 1.28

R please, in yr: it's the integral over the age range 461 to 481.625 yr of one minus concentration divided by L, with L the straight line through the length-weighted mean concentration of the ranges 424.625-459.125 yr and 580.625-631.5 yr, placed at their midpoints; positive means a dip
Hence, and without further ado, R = 6.9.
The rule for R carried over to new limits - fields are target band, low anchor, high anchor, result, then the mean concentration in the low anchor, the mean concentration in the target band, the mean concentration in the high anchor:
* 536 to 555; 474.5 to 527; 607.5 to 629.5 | 4.11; 17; 14.6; 21.5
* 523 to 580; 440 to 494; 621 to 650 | 6.07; 17.8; 17.2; 20.6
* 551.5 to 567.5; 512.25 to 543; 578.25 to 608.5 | 5.63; 20.3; 13.8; 22.2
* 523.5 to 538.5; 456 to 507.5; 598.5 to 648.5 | -2.26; 15.5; 20.1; 21.3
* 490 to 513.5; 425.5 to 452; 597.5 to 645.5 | 6.51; 22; 15.7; 21.4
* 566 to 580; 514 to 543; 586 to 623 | 0.94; 20.3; 20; 22.2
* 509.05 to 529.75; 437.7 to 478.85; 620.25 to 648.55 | -2.07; 18.7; 21.3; 20.6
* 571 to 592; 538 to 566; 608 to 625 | -4.62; 14.2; 21.5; 21.8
